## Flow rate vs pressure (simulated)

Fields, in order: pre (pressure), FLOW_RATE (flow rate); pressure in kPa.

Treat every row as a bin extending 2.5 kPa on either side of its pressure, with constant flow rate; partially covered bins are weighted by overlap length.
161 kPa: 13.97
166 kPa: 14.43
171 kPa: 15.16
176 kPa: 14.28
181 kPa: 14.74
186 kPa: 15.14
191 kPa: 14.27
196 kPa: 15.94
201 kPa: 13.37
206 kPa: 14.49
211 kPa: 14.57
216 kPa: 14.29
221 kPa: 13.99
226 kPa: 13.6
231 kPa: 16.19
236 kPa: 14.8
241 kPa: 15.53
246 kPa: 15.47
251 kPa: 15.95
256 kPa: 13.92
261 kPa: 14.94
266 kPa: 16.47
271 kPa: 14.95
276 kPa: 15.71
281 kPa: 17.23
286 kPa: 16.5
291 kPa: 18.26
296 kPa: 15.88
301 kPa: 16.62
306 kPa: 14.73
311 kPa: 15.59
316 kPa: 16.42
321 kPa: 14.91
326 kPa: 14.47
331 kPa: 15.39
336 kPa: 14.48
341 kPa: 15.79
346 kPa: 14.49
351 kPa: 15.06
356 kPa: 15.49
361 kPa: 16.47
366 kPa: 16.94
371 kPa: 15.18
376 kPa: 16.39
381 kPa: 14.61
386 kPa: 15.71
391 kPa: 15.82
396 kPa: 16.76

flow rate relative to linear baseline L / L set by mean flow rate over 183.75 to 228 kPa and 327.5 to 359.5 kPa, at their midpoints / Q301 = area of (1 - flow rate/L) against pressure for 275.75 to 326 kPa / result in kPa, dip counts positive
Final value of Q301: -4.1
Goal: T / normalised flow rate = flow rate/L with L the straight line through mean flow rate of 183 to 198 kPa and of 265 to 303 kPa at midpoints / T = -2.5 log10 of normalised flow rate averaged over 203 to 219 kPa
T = 0.07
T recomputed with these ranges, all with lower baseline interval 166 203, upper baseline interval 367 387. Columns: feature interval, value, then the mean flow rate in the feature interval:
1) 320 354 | 0.031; 15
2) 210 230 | 0.047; 14.2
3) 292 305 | -0.075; 16.3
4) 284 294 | -0.146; 17.3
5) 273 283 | -0.085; 16.4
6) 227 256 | -0.028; 15.3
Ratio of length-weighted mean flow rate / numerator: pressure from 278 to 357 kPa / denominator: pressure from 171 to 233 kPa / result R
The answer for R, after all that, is 1.1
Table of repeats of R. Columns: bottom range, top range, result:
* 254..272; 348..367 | 1.05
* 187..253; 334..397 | 1.05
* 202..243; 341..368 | 1.07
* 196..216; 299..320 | 1.10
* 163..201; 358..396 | 1.08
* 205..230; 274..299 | 1.17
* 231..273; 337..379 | 1.02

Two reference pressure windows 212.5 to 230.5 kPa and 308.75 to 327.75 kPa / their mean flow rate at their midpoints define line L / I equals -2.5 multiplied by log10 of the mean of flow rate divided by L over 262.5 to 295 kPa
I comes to -0.11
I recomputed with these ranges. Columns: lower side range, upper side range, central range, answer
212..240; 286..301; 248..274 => 0.04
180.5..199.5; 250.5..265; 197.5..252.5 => 0.02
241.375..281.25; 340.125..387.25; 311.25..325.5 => 0.00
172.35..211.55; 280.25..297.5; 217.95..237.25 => 0.06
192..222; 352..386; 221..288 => -0.04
